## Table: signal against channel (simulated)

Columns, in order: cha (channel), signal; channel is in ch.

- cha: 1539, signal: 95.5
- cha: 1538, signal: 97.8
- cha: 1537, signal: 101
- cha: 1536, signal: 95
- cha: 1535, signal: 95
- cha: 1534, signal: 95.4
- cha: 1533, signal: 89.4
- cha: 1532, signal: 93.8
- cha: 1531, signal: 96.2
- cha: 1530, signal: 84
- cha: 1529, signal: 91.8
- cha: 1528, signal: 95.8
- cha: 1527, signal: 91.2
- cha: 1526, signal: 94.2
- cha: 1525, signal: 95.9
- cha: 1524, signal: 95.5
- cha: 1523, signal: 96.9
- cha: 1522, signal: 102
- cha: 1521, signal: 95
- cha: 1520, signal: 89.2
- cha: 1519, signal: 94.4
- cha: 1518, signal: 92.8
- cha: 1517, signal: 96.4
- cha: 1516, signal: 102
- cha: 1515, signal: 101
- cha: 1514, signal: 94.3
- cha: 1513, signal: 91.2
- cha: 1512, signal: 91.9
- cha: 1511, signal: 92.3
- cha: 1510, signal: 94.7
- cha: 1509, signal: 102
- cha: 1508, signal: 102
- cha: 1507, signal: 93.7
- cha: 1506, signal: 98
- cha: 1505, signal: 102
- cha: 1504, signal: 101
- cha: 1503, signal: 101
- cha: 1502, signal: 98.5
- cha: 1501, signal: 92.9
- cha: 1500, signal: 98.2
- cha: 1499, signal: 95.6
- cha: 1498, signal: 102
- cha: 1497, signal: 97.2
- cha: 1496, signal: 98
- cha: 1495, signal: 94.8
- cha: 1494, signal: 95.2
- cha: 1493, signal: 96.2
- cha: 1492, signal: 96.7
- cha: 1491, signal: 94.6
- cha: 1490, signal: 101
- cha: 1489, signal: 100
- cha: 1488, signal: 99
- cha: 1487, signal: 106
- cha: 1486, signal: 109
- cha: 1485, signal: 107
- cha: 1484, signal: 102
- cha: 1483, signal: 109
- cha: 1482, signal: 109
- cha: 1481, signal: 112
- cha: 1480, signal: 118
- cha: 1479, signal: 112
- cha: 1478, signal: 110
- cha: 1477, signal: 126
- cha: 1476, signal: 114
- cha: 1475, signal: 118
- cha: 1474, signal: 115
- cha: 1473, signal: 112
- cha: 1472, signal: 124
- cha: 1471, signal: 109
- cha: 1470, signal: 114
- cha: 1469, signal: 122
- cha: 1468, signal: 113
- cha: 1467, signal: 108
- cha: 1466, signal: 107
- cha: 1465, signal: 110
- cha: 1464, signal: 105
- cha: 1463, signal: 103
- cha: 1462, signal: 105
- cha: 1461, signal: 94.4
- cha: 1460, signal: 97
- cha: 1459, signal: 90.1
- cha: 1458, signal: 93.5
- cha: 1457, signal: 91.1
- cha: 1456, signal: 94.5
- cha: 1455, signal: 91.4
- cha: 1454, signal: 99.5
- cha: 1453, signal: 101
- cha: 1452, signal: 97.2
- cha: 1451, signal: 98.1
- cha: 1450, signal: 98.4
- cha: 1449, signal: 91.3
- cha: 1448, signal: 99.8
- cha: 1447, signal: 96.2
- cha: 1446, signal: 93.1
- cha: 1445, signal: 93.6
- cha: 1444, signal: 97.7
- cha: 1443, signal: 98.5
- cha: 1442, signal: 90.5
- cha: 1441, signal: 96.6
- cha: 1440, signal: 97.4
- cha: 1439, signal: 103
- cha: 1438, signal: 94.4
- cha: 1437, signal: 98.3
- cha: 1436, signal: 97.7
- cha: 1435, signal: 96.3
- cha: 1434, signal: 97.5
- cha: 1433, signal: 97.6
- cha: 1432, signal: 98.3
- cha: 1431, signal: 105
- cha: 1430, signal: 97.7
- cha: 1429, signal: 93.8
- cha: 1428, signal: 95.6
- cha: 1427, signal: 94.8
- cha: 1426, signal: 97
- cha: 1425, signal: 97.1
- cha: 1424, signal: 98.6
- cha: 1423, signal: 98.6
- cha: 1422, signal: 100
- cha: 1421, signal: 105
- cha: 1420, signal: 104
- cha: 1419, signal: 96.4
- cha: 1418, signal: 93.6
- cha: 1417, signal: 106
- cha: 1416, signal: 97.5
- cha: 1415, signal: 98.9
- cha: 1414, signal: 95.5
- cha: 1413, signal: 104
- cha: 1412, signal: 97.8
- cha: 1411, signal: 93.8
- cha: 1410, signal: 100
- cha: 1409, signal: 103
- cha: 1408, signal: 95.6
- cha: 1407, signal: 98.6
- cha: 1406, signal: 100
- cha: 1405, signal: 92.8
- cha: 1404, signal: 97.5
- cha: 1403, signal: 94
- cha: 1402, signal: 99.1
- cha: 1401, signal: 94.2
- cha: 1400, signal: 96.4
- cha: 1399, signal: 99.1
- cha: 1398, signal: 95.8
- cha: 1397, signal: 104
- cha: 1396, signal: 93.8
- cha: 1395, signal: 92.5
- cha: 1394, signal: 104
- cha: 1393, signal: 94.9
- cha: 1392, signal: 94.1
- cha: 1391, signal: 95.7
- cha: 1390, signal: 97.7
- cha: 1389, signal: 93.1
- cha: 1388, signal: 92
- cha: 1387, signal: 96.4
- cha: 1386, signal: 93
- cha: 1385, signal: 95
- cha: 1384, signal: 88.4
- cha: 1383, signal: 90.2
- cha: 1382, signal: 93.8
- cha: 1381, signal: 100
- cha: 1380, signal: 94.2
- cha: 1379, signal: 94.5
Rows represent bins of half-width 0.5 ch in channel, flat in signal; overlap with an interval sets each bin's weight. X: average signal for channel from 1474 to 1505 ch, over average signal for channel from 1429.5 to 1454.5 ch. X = 1.07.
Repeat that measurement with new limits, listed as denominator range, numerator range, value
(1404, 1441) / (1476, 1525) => 1.02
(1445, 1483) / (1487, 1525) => 0.92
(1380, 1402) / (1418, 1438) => 1.03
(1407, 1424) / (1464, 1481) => 1.15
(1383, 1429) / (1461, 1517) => 1.07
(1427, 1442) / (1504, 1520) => 0.99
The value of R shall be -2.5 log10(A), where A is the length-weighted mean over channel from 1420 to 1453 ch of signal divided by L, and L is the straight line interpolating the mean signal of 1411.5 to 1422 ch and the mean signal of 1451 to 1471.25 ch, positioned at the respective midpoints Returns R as 0.04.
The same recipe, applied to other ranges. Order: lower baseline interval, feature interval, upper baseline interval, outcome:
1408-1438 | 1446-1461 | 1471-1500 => 0.07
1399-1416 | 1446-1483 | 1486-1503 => -0.08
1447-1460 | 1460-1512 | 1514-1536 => -0.10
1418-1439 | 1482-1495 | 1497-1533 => -0.05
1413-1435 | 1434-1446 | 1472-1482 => 0.08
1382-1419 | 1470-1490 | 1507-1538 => -0.16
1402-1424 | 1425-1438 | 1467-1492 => 0.05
